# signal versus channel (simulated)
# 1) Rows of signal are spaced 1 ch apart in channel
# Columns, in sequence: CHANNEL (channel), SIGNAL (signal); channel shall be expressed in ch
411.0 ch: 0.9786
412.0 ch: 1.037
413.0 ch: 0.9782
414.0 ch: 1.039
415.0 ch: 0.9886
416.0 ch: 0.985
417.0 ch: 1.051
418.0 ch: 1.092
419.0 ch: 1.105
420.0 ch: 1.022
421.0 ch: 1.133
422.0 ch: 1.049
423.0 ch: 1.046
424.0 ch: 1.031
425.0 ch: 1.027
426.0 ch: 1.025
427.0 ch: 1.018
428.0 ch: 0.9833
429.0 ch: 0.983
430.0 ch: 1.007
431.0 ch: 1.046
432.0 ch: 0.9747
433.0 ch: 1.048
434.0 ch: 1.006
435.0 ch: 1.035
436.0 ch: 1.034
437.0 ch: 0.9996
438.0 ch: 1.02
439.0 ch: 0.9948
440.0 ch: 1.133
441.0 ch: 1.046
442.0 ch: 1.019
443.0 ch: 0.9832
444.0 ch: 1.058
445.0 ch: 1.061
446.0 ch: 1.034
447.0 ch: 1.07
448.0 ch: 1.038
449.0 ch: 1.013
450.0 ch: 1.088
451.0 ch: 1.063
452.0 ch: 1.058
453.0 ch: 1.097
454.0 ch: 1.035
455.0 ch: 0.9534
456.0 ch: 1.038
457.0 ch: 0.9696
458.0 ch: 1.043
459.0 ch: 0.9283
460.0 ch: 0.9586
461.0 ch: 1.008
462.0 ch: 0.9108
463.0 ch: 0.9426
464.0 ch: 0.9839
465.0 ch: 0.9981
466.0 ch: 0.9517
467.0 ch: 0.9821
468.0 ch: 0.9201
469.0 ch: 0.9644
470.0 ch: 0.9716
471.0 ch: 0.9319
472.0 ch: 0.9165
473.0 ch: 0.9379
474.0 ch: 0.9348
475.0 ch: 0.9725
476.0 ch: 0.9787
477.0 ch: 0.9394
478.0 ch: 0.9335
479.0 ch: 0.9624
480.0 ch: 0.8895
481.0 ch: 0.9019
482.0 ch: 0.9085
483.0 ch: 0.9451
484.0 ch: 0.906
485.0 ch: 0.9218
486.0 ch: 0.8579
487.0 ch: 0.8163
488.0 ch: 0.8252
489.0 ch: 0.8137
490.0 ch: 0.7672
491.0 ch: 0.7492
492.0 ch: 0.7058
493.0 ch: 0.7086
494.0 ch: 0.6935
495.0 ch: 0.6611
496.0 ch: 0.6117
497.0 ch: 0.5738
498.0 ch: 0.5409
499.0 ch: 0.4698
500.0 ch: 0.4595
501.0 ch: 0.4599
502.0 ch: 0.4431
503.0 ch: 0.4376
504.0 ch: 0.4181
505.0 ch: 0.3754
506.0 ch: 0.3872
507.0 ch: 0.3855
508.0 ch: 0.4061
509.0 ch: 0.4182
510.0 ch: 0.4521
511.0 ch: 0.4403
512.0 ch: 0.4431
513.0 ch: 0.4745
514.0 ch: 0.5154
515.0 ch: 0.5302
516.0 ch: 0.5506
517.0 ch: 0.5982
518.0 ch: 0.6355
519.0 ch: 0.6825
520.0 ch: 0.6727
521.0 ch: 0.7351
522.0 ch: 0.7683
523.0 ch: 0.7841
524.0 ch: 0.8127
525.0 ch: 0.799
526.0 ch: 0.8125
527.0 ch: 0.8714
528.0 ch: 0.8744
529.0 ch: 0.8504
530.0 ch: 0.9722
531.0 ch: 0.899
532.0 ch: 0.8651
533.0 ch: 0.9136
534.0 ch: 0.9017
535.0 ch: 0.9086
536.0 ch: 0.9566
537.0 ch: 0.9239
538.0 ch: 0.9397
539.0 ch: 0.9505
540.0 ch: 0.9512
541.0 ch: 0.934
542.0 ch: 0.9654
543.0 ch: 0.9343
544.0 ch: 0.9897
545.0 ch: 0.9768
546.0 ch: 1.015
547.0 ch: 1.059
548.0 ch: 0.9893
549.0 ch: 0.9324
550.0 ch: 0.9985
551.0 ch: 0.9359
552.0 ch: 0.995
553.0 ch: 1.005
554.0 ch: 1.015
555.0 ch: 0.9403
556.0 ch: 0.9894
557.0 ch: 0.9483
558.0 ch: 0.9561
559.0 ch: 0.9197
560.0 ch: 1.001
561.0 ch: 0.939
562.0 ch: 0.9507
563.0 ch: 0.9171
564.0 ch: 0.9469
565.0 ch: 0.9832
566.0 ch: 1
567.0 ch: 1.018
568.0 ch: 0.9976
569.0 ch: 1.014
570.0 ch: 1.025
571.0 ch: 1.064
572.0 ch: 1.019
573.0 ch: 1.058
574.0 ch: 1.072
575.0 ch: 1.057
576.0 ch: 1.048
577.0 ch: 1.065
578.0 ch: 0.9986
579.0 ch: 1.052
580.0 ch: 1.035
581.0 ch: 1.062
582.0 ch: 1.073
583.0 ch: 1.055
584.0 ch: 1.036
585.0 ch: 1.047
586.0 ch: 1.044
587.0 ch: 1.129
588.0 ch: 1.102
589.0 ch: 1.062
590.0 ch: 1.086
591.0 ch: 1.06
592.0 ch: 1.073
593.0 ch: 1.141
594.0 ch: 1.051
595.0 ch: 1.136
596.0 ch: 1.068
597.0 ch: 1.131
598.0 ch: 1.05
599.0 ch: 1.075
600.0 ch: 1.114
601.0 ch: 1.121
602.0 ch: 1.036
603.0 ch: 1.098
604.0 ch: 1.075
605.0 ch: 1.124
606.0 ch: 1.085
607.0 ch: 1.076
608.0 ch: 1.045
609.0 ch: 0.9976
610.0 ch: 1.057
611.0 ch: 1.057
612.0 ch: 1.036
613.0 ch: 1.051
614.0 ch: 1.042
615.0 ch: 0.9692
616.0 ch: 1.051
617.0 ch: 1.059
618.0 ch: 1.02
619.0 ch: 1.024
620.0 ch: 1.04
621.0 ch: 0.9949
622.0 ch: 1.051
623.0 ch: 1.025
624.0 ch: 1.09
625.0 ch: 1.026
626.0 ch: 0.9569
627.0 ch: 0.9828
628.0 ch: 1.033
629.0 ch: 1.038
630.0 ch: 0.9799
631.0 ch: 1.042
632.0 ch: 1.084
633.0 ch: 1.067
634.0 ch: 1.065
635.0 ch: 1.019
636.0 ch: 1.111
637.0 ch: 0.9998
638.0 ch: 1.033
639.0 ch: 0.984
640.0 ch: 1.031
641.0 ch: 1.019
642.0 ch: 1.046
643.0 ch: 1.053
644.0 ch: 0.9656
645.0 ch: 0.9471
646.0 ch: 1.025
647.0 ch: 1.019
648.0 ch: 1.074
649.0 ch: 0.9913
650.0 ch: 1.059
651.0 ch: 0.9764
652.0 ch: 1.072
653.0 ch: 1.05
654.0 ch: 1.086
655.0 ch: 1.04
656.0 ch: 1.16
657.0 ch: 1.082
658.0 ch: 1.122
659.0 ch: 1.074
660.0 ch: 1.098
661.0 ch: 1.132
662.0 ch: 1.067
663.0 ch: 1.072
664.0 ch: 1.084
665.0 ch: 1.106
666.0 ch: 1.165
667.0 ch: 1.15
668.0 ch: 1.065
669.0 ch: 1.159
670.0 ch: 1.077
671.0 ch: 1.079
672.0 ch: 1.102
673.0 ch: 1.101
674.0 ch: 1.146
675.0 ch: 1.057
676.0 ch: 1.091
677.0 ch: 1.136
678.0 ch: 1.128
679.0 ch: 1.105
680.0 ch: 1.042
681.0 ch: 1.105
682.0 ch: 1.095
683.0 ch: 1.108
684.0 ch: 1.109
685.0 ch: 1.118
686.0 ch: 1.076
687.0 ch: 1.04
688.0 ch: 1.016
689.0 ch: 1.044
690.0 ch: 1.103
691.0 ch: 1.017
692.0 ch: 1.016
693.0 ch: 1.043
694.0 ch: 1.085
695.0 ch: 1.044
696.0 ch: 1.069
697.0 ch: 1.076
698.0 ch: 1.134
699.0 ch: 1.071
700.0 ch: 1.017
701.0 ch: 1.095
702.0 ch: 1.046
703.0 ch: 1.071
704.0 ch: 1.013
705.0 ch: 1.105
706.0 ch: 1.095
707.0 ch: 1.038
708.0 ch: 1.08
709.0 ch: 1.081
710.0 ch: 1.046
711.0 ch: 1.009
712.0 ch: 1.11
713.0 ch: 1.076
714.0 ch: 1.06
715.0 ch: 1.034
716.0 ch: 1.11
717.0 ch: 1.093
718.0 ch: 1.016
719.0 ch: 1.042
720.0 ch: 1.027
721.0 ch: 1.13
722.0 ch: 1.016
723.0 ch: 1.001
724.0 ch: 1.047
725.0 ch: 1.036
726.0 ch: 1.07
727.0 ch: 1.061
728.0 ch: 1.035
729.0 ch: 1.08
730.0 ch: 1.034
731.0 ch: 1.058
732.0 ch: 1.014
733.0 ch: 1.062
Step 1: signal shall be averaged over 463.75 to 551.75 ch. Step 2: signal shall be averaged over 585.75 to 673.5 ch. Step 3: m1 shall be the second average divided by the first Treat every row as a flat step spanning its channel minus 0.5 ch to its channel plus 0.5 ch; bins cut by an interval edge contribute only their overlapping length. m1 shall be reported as 1.4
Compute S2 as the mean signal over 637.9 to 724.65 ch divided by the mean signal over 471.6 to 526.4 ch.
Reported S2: 1.56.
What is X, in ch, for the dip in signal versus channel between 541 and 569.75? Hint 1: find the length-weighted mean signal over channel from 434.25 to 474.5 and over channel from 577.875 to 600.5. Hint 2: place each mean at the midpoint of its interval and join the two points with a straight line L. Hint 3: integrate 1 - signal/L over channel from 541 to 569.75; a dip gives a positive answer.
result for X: 2.2 ch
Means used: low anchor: 1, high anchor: 1.07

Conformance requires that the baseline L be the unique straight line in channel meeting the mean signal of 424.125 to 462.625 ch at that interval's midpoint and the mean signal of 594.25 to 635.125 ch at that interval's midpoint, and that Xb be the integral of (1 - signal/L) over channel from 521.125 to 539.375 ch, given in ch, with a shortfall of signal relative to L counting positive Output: 2.9 ch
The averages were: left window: 1.02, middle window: 0.875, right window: 1.05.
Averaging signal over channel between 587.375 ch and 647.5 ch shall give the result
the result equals 1.05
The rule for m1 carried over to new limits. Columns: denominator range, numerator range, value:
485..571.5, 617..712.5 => 1.35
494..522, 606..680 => 2.04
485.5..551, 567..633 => 1.45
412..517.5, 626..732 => 1.23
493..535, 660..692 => 1.74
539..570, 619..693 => 1.09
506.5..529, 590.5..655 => 1.67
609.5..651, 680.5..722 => 1.04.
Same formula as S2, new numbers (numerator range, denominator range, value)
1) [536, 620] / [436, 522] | 1.26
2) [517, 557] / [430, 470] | 0.89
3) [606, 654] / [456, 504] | 1.24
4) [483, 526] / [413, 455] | 0.60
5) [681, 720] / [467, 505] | 1.37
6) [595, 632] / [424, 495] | 1.09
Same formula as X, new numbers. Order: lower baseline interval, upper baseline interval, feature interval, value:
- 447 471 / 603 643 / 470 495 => 3.3 ch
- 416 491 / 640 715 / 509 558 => 8.9 ch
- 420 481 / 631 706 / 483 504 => 7.1 ch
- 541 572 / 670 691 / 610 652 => 0.7 ch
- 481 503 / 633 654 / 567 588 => -3.8 ch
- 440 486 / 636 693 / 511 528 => 5.7 ch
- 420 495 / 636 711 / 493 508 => 7.4 ch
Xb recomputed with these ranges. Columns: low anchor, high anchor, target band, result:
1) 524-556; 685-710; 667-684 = -0.92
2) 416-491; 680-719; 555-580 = 0.55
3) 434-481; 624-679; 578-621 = -0.81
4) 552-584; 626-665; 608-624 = -0.03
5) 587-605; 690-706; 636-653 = 0.86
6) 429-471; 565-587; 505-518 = 7.04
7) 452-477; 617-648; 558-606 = -1.70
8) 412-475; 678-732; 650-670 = -0.70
